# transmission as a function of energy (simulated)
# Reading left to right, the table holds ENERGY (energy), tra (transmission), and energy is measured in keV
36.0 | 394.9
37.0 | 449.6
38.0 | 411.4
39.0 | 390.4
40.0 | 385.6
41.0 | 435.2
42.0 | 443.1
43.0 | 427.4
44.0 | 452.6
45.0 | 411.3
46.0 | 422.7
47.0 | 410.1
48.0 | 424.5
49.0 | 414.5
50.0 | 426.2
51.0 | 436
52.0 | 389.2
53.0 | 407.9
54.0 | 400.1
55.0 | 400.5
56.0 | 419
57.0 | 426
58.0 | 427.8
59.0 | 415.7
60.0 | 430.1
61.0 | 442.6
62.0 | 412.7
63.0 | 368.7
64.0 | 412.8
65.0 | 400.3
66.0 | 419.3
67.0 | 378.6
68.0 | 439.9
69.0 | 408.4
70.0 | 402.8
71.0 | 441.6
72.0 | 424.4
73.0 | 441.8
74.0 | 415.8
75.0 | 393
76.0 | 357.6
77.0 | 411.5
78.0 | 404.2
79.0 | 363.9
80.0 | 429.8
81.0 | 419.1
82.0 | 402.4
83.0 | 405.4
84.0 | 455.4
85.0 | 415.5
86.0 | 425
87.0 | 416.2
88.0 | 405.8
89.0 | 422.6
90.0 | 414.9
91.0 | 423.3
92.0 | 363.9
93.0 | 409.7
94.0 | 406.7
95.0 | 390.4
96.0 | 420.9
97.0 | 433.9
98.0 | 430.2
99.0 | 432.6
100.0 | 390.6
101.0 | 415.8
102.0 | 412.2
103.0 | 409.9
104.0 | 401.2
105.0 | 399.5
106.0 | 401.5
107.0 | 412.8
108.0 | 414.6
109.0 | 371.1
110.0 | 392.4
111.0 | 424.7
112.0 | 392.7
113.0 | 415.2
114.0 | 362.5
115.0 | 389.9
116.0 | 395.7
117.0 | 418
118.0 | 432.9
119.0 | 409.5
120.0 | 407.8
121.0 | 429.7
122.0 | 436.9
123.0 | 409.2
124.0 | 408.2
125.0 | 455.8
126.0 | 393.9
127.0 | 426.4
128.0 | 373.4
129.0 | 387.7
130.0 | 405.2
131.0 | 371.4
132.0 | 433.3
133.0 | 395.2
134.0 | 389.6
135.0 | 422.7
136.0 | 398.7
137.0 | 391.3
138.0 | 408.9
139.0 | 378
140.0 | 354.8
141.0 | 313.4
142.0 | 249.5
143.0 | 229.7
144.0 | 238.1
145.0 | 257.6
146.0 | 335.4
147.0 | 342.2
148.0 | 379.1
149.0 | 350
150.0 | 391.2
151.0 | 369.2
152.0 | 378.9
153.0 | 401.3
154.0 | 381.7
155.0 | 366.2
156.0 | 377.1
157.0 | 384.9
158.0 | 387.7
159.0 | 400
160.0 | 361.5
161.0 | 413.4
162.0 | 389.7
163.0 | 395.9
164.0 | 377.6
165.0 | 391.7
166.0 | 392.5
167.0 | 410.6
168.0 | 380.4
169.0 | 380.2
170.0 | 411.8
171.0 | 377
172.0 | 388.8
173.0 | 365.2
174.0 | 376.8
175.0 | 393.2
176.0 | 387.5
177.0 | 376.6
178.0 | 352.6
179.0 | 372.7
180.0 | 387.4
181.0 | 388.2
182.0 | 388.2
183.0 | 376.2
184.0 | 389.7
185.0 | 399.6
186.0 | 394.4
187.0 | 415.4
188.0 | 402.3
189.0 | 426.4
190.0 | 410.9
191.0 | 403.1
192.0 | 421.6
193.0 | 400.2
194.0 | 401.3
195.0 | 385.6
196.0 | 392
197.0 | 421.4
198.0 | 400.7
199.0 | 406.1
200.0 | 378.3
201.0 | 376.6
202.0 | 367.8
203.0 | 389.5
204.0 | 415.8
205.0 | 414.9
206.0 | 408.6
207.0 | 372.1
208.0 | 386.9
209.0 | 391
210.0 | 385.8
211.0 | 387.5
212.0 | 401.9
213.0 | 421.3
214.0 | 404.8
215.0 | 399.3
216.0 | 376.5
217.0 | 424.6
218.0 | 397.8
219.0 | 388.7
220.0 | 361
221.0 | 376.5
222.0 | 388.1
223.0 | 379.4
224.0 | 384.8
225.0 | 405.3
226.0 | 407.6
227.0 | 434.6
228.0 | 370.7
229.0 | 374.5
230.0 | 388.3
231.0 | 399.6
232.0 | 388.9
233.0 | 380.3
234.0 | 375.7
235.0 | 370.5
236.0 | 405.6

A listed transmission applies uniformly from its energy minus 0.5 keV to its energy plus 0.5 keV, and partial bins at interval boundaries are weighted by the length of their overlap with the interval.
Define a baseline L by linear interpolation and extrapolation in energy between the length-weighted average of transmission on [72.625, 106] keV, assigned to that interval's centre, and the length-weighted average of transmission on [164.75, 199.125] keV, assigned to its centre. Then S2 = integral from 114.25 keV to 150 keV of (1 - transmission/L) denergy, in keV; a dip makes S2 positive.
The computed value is 2.19 keV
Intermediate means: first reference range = 410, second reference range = 393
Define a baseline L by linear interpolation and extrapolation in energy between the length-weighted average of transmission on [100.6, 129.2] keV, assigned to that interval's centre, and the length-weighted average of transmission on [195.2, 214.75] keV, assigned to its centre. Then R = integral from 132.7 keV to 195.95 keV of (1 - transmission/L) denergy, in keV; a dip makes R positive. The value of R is 3.73 keV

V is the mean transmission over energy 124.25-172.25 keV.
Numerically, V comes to 375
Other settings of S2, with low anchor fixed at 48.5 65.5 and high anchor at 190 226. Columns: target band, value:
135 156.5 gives 2.9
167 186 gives 0.7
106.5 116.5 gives 0.2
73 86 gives 0.1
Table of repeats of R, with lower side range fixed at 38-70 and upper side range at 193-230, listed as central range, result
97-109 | -0.1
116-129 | -0.3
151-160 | 0.4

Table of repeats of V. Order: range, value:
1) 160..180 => 385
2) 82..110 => 411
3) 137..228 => 382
